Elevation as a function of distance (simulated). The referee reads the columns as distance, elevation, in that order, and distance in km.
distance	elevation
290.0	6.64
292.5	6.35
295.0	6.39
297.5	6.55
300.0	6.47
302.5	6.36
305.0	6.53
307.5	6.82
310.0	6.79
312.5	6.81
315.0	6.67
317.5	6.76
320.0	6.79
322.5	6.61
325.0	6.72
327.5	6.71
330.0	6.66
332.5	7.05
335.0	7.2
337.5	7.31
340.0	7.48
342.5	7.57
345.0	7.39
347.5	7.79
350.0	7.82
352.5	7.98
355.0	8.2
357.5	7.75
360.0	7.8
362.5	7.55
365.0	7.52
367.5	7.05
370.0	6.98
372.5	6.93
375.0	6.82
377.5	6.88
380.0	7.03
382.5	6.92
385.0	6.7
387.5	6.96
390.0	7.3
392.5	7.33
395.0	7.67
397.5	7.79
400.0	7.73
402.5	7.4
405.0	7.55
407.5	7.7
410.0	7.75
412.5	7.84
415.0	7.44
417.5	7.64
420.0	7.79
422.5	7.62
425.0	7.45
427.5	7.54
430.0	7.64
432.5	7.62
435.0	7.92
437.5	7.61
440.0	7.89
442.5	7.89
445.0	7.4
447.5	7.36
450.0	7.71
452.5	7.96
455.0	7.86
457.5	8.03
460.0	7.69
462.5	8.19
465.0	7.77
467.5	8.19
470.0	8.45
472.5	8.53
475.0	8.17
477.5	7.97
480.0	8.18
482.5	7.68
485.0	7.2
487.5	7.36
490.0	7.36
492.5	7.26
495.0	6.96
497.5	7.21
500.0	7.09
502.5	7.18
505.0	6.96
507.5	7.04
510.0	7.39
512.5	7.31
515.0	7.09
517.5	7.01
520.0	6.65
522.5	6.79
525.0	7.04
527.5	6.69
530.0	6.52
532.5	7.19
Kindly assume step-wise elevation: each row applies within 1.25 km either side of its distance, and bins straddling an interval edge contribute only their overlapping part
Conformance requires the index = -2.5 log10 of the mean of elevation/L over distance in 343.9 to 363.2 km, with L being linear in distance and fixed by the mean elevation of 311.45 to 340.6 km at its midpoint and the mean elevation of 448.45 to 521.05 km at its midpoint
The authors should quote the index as -0.116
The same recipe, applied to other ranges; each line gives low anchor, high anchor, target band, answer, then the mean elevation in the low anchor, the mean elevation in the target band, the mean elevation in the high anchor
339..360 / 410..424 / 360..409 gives 0.064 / 7.75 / 7.27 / 7.67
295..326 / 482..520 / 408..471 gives -0.112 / 6.65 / 7.77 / 7.18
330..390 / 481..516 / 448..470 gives -0.097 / 7.32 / 7.94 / 7.23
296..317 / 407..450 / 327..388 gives -0.037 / 6.63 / 7.29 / 7.65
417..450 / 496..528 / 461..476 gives -0.116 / 7.65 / 8.21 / 7.04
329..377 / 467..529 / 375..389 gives 0.077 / 7.41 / 6.9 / 7.38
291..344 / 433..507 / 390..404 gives -0.044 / 6.79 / 7.56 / 7.68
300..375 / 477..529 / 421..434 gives -0.061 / 7.14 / 7.58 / 7.2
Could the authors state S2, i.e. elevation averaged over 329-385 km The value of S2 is 7.34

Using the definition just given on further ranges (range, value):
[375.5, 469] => 7.58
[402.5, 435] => 7.63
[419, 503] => 7.7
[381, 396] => 7.14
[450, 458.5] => 7.91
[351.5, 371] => 7.61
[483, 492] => 7.33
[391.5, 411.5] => 7.62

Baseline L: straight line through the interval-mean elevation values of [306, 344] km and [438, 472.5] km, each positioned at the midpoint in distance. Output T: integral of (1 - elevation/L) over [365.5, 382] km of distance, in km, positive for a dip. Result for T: 0.72 km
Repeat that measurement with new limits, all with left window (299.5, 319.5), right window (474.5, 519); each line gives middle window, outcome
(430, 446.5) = -1.35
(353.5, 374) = -1.83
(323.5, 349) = -1.61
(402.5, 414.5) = -1.09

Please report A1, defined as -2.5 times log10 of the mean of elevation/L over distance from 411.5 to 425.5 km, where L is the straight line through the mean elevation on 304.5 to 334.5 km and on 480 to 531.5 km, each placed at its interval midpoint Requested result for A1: -0.102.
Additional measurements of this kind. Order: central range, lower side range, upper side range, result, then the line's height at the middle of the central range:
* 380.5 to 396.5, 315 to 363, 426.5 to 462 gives 0.05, 7.51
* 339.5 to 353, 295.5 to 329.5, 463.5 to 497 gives -0.12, 6.88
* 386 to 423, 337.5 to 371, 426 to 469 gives 0.02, 7.7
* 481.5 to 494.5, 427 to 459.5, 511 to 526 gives -0.01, 7.29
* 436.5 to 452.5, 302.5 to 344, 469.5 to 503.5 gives -0.04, 7.42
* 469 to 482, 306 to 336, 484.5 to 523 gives -0.16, 7.07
